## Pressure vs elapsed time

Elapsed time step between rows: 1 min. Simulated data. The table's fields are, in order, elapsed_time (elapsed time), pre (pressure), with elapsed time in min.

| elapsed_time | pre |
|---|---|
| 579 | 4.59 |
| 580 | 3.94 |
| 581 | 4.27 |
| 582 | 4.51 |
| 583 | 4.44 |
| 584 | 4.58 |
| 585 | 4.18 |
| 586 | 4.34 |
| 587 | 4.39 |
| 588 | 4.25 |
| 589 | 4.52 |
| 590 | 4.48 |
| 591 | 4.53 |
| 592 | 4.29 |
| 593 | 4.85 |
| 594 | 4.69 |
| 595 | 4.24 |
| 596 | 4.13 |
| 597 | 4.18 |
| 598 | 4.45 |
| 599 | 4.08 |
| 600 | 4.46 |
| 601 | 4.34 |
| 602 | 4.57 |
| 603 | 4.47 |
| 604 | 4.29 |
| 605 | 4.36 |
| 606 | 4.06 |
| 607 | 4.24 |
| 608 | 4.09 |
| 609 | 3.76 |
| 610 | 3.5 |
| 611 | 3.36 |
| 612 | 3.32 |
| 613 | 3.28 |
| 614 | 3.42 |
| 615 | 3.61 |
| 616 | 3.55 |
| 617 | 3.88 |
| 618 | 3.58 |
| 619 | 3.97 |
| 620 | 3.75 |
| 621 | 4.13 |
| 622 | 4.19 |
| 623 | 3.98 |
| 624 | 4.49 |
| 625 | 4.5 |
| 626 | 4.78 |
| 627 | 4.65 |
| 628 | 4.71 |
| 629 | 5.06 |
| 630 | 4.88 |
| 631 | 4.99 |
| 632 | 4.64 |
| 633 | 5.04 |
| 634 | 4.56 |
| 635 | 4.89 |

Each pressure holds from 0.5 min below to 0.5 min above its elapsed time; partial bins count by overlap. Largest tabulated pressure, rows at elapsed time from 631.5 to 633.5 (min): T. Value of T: 5.04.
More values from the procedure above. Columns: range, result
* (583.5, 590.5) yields 4.58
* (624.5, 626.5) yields 4.78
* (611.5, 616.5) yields 3.61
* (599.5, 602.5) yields 4.57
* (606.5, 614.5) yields 4.24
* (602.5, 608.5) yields 4.47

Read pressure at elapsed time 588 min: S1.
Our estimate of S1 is 4.25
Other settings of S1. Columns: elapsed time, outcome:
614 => 3.42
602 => 4.57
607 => 4.24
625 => 4.5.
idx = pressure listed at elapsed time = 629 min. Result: 5.06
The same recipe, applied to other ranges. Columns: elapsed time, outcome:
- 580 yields 3.94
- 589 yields 4.52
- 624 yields 4.49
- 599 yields 4.08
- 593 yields 4.85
